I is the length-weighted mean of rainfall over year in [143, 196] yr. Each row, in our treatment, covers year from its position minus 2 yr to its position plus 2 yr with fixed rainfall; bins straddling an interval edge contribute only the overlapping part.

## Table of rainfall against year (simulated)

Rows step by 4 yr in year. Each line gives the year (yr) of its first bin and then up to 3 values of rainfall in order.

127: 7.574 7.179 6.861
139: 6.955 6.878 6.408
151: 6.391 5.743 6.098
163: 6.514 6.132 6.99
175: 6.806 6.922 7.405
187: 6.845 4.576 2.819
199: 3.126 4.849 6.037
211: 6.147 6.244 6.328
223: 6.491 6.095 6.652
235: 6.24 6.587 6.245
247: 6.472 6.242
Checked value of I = 6.22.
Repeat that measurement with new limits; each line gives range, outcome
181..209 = 5.09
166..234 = 5.91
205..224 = 6.24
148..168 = 6.19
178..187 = 7.12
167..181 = 6.8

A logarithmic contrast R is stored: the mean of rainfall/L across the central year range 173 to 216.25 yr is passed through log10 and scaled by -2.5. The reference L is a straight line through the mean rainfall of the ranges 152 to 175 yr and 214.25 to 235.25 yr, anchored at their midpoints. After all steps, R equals 0.14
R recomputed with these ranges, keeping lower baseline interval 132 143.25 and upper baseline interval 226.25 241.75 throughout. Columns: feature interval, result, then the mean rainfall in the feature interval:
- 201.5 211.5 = 0.162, 5.65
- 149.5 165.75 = 0.107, 6.18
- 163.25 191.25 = 0.011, 6.65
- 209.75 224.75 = 0.033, 6.31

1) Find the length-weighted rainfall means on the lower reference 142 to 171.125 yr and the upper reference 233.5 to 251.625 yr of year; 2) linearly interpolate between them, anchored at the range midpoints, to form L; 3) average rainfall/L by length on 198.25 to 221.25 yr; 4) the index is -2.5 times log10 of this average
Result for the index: 0.139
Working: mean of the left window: 6.34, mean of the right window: 6.37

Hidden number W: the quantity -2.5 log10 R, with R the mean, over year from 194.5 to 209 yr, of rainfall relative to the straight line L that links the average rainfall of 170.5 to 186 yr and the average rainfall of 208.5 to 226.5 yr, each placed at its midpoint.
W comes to 0.44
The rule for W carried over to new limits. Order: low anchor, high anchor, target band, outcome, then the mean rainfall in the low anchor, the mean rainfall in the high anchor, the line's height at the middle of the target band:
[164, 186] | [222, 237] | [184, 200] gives 0.41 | 6.84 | 6.36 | 6.69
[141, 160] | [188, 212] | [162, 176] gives -0.16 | 6.31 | 4.62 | 5.68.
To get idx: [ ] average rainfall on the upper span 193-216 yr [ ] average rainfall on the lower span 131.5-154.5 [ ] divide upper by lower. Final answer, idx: 0.7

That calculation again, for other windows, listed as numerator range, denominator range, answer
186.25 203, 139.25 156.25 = 0.65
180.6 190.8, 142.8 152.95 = 1.03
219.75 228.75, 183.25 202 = 1.35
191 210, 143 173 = 0.68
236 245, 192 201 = 2.03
